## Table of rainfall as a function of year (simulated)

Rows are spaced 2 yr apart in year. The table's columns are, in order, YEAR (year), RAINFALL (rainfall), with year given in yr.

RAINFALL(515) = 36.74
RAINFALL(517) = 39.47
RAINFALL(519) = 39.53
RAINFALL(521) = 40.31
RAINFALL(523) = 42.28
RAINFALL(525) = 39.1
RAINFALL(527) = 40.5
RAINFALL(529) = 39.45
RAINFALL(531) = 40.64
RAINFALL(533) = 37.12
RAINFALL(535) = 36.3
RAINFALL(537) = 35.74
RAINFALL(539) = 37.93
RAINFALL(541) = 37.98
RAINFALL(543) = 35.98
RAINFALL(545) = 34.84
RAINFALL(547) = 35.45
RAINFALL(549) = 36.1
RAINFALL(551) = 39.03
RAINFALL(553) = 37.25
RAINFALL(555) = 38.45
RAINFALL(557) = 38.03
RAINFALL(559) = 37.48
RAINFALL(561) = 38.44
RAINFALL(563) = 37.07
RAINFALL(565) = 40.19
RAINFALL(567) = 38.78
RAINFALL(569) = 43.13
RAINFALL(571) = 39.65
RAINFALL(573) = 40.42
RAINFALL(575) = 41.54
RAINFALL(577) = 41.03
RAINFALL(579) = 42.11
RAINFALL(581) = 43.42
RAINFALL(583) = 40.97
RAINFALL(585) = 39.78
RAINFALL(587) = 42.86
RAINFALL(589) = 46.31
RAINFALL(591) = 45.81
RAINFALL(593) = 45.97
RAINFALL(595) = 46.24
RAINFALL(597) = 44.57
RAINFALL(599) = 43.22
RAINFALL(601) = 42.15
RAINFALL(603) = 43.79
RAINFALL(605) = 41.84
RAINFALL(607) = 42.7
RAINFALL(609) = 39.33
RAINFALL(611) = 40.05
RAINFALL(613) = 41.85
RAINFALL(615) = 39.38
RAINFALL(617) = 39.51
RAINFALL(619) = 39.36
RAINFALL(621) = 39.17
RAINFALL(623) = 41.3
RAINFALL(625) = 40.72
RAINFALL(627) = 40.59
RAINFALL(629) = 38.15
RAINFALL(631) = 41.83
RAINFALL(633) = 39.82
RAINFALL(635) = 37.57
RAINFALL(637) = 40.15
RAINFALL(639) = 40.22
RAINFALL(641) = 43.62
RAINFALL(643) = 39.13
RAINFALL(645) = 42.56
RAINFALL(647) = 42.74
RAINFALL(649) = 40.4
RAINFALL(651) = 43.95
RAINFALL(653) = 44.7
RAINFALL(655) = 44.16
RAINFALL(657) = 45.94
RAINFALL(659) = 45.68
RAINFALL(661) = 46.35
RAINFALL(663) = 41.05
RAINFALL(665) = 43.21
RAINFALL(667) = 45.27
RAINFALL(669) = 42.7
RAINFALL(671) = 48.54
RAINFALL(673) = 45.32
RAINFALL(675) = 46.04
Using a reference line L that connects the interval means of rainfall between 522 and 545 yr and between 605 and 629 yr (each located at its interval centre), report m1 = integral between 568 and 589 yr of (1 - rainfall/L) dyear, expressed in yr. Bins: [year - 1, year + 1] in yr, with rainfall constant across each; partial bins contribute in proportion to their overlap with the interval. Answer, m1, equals -1.2 yr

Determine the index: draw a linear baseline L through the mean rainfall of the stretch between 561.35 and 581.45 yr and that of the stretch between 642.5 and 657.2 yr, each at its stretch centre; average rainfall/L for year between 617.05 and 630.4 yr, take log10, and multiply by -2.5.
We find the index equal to 0.06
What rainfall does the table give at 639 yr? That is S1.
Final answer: 40.22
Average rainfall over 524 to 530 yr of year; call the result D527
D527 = 39.7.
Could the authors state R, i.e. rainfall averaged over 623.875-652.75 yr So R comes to 40.9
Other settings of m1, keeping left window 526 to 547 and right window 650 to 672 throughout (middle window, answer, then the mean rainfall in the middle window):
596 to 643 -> 1.56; 40.9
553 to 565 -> 0.25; 38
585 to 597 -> -1.24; 44.9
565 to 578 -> -0.38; 40.7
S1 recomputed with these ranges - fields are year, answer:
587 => 42.86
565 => 40.19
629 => 38.15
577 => 41.03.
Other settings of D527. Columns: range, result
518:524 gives 40.7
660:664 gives 43.7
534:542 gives 37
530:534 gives 38.9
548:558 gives 37.8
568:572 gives 41.4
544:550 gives 35.5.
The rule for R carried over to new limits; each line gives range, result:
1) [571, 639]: 41.6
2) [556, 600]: 41.7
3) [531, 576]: 38.1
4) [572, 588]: 41.5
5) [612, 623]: 40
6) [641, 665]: 43.3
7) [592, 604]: 44.3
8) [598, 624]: 41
